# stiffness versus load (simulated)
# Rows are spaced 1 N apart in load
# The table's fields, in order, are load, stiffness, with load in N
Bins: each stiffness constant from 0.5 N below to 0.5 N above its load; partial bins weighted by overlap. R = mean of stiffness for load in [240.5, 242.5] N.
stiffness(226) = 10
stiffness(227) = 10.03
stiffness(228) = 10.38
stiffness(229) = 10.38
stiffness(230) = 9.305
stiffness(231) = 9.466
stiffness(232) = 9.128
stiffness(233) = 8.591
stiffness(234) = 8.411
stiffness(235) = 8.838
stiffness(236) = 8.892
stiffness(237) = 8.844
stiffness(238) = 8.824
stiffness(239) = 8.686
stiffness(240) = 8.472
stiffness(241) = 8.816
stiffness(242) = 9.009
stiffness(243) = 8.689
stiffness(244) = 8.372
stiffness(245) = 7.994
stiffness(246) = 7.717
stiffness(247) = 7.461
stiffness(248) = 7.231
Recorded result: 8.91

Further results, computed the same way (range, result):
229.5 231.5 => 9.39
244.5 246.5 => 7.86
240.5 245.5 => 8.58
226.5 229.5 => 10.3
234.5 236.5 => 8.86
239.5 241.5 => 8.64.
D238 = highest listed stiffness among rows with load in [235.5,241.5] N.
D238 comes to 8.892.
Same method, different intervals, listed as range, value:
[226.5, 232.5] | 10.38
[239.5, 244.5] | 9.009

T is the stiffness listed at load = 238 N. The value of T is 8.824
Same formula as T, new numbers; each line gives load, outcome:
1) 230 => 9.305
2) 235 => 8.838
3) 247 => 7.461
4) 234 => 8.411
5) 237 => 8.844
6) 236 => 8.892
